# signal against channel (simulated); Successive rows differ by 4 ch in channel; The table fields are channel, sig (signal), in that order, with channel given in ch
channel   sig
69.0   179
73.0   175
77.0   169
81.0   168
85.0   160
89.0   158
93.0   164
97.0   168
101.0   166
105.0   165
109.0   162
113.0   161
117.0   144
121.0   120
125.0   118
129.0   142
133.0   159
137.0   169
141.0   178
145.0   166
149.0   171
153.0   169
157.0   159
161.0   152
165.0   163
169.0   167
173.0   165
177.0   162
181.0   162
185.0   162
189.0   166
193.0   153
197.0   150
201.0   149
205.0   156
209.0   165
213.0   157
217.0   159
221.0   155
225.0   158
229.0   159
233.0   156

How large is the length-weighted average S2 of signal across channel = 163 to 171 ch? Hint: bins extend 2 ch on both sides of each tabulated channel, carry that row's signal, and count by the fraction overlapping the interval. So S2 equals 165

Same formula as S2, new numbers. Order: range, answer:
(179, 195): 161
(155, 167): 158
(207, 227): 159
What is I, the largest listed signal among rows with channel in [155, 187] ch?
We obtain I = 167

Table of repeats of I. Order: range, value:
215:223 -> 159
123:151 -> 178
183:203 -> 166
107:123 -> 162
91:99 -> 168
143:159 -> 171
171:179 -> 165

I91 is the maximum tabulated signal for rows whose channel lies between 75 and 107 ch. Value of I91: 169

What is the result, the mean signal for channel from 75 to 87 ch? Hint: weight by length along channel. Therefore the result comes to 166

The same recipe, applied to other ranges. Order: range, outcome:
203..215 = 159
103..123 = 150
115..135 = 137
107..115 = 162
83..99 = 162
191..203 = 151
